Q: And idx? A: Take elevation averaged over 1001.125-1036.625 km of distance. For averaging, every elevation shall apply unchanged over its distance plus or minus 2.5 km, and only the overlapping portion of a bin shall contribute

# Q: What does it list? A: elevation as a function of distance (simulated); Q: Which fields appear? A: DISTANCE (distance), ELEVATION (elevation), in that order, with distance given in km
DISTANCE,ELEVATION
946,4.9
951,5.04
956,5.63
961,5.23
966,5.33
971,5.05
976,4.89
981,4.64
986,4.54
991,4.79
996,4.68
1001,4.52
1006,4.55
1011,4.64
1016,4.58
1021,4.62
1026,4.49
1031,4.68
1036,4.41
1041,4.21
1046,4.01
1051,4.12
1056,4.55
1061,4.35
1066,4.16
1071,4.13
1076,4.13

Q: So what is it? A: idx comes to 4.57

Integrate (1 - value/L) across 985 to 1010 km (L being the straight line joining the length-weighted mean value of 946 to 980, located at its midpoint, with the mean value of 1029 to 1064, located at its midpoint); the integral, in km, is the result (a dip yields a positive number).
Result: 1.0 km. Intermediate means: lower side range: 5.15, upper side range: 4.33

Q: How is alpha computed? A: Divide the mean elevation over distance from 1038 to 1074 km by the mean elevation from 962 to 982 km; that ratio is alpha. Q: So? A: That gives 0.8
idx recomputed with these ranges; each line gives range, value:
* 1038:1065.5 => 4.24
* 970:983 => 4.85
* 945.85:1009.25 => 4.9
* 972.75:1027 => 4.64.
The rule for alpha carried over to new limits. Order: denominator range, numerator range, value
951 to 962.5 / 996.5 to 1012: 0.85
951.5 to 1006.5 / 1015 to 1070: 0.89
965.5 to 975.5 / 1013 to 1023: 0.90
